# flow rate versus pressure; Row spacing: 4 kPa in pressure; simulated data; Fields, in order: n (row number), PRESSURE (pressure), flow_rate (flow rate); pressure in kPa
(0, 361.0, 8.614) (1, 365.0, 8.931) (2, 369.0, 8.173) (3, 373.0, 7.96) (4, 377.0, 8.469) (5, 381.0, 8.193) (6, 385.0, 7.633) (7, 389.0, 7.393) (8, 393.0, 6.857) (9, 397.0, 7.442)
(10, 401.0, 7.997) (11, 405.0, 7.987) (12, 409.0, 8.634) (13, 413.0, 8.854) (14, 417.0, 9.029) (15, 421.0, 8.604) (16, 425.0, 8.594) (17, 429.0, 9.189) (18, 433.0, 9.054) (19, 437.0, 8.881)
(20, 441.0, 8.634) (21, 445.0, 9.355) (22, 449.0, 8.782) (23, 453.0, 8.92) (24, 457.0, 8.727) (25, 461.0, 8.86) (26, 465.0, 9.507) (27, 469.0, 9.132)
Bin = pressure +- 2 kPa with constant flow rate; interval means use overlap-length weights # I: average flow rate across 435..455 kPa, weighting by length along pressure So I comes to 8.91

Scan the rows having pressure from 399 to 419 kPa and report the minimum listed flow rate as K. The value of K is 7.987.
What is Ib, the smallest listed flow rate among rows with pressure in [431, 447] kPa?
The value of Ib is 8.634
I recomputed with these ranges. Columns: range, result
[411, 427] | 8.77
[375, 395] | 7.71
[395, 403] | 7.72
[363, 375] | 8.35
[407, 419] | 8.84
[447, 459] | 8.81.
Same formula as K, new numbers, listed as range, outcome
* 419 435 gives 8.594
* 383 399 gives 6.857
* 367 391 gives 7.393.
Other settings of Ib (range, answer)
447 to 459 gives 8.727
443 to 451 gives 8.782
